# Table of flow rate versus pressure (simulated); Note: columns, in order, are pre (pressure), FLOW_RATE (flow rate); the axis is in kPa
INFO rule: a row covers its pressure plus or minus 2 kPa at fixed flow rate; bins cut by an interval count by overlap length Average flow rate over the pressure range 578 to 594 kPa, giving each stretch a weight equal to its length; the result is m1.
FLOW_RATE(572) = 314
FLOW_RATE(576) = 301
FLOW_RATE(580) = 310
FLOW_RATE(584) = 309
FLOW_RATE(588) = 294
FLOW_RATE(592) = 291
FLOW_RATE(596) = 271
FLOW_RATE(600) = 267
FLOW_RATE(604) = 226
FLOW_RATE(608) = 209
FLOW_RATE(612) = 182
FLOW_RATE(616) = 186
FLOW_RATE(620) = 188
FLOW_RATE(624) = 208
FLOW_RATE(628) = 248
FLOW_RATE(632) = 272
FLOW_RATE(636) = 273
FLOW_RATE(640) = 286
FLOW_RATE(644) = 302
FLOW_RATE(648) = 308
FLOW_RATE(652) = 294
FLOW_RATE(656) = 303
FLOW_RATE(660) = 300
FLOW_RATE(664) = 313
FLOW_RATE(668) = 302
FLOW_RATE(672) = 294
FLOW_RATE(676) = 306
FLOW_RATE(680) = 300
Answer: 301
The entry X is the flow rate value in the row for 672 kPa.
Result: 294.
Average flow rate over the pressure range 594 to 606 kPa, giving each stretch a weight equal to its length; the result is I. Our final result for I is 255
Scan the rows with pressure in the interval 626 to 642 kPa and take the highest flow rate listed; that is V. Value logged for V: 286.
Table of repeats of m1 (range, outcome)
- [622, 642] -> 257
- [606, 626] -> 195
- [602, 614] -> 206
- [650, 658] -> 298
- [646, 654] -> 301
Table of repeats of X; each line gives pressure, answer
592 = 291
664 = 313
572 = 314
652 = 294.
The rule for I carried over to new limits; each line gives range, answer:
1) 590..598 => 281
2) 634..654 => 293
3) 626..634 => 260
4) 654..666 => 305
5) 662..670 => 308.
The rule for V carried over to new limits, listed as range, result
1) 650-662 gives 303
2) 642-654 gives 308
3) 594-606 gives 271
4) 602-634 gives 272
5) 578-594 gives 310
